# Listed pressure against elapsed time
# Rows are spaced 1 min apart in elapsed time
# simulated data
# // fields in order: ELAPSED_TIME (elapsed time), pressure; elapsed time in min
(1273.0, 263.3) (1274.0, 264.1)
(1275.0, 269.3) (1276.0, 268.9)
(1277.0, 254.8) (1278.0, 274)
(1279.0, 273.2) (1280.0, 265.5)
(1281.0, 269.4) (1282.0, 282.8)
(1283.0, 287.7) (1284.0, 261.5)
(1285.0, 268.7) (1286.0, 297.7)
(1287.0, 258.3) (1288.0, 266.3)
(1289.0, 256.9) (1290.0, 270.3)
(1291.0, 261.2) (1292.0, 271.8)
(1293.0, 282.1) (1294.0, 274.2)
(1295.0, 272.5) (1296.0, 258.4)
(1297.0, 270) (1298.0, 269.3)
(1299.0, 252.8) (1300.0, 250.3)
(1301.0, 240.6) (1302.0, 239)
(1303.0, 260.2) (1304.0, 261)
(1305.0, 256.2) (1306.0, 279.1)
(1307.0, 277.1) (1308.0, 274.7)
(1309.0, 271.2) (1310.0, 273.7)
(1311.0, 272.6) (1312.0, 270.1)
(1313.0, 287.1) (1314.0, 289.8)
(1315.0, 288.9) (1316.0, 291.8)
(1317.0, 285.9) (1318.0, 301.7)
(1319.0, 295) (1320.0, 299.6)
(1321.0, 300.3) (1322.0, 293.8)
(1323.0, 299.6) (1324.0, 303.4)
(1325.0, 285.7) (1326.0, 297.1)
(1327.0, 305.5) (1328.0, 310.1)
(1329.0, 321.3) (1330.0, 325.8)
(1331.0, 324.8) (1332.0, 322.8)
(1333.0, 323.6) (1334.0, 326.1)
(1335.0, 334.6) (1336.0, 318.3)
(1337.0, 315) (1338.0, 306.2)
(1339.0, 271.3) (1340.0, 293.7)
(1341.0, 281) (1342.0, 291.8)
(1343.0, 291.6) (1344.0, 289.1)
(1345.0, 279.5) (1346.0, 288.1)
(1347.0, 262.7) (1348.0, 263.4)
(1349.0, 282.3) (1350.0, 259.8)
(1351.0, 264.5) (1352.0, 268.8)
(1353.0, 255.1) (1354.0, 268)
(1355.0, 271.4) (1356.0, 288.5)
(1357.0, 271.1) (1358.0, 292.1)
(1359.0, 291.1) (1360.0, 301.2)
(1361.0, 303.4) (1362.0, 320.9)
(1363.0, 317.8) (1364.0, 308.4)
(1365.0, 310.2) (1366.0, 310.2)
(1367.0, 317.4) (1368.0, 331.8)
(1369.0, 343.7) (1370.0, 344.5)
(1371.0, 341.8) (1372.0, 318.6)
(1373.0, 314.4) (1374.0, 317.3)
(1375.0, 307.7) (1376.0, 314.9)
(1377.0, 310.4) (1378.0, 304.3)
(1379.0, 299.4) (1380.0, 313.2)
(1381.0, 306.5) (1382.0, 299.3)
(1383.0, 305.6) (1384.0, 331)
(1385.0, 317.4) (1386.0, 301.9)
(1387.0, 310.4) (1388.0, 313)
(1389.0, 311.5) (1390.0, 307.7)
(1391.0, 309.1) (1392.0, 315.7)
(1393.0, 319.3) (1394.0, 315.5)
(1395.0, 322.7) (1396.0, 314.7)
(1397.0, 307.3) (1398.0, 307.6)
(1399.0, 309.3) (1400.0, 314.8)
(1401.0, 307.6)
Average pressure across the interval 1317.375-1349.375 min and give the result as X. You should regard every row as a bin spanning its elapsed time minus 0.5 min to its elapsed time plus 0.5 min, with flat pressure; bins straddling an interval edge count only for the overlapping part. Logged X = 300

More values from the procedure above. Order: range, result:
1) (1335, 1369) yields 292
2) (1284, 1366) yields 285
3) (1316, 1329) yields 299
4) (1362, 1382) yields 317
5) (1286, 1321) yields 272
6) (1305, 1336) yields 297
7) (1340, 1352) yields 278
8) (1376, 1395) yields 311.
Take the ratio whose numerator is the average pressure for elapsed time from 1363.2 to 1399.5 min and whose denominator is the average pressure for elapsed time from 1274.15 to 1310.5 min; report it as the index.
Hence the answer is 1.18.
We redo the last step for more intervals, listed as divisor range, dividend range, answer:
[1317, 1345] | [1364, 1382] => 1.04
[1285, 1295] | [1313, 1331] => 1.11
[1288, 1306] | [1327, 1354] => 1.12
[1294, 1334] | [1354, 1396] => 1.09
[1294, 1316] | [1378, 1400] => 1.16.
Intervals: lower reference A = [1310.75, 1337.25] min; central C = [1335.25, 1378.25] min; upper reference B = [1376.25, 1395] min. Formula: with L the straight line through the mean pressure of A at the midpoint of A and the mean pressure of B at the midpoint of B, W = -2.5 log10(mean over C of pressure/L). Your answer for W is 0.03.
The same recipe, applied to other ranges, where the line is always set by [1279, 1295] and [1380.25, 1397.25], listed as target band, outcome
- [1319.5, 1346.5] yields -0.05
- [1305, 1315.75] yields 0.01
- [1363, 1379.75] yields -0.05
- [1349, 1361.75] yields 0.08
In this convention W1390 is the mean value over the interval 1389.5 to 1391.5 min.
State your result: 308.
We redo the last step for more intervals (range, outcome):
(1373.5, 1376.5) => 313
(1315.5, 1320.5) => 295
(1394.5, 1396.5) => 319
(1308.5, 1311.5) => 272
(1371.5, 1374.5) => 317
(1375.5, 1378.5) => 310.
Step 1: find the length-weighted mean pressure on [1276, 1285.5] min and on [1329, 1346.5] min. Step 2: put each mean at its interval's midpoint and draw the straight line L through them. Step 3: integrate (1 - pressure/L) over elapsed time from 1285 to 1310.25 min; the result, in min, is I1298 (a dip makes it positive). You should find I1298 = 1.4 min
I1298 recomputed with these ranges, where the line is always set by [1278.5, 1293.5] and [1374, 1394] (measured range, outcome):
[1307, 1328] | -0.4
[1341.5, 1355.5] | 1.1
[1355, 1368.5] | -0.1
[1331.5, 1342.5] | -0.6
